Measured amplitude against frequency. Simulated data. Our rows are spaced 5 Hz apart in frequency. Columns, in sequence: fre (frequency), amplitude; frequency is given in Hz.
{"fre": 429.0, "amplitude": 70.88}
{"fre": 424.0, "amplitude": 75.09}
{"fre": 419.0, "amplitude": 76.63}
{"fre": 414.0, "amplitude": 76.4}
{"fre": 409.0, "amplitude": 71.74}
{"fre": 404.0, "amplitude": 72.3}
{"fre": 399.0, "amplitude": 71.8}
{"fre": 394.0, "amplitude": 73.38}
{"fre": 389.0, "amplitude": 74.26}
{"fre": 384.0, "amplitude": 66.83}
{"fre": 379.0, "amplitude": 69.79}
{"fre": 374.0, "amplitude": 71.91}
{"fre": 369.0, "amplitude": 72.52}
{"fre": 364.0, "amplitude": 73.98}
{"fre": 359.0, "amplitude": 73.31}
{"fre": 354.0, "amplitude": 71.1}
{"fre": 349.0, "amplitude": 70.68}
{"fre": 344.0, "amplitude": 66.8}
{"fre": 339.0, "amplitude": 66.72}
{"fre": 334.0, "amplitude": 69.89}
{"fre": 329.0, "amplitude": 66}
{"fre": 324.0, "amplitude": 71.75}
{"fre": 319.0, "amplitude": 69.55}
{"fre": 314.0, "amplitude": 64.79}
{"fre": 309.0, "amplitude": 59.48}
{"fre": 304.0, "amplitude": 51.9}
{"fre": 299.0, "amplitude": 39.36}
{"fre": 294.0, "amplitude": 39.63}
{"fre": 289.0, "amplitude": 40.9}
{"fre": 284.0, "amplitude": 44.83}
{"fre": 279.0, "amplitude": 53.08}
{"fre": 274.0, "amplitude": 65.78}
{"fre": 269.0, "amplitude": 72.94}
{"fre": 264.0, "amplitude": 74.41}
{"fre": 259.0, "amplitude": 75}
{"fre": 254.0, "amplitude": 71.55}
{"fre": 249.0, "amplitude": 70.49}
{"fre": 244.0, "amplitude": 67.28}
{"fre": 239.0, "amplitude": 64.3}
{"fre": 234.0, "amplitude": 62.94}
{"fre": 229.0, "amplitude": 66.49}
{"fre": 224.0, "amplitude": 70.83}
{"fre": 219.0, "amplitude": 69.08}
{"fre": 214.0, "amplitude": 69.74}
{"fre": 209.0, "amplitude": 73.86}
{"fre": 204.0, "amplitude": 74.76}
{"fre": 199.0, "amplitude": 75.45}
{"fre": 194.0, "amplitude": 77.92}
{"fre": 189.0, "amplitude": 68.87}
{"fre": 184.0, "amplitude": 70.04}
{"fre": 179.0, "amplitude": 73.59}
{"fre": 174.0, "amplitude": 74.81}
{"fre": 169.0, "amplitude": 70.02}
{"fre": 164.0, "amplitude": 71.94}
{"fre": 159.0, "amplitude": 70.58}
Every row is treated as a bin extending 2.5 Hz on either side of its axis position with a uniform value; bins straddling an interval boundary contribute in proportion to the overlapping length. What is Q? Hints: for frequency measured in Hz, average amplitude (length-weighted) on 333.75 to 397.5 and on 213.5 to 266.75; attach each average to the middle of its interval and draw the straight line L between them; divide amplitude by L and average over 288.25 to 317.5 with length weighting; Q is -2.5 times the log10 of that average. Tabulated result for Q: 0.36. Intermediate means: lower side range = 69.3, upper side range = 70.9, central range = 50.5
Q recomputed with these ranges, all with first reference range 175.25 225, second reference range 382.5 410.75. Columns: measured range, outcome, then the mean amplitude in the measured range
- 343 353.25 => 0.040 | 69.4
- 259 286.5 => 0.143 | 63.4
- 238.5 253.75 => 0.062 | 68.4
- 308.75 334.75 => 0.074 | 67.4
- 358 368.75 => -0.022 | 73.5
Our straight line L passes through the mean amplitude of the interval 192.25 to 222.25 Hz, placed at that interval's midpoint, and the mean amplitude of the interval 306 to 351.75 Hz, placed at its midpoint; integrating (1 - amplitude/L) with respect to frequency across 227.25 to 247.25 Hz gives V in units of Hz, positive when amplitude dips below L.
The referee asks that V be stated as 1.8 Hz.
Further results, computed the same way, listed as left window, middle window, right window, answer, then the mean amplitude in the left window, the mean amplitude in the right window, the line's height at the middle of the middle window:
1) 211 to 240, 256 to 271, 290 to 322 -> -3.2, 67.5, 53.8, 61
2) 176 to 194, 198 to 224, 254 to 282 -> -0.6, 71.9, 68.1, 70.7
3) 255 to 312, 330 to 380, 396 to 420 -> -3.2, 56.6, 73.6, 66.4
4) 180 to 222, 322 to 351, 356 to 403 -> 1.4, 72.5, 72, 72.1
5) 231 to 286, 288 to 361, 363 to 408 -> 7.7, 65.9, 71.8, 69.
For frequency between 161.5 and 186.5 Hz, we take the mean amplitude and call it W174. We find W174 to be 72.1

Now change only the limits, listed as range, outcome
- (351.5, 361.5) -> 72.2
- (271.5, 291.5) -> 51.1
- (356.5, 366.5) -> 73.6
